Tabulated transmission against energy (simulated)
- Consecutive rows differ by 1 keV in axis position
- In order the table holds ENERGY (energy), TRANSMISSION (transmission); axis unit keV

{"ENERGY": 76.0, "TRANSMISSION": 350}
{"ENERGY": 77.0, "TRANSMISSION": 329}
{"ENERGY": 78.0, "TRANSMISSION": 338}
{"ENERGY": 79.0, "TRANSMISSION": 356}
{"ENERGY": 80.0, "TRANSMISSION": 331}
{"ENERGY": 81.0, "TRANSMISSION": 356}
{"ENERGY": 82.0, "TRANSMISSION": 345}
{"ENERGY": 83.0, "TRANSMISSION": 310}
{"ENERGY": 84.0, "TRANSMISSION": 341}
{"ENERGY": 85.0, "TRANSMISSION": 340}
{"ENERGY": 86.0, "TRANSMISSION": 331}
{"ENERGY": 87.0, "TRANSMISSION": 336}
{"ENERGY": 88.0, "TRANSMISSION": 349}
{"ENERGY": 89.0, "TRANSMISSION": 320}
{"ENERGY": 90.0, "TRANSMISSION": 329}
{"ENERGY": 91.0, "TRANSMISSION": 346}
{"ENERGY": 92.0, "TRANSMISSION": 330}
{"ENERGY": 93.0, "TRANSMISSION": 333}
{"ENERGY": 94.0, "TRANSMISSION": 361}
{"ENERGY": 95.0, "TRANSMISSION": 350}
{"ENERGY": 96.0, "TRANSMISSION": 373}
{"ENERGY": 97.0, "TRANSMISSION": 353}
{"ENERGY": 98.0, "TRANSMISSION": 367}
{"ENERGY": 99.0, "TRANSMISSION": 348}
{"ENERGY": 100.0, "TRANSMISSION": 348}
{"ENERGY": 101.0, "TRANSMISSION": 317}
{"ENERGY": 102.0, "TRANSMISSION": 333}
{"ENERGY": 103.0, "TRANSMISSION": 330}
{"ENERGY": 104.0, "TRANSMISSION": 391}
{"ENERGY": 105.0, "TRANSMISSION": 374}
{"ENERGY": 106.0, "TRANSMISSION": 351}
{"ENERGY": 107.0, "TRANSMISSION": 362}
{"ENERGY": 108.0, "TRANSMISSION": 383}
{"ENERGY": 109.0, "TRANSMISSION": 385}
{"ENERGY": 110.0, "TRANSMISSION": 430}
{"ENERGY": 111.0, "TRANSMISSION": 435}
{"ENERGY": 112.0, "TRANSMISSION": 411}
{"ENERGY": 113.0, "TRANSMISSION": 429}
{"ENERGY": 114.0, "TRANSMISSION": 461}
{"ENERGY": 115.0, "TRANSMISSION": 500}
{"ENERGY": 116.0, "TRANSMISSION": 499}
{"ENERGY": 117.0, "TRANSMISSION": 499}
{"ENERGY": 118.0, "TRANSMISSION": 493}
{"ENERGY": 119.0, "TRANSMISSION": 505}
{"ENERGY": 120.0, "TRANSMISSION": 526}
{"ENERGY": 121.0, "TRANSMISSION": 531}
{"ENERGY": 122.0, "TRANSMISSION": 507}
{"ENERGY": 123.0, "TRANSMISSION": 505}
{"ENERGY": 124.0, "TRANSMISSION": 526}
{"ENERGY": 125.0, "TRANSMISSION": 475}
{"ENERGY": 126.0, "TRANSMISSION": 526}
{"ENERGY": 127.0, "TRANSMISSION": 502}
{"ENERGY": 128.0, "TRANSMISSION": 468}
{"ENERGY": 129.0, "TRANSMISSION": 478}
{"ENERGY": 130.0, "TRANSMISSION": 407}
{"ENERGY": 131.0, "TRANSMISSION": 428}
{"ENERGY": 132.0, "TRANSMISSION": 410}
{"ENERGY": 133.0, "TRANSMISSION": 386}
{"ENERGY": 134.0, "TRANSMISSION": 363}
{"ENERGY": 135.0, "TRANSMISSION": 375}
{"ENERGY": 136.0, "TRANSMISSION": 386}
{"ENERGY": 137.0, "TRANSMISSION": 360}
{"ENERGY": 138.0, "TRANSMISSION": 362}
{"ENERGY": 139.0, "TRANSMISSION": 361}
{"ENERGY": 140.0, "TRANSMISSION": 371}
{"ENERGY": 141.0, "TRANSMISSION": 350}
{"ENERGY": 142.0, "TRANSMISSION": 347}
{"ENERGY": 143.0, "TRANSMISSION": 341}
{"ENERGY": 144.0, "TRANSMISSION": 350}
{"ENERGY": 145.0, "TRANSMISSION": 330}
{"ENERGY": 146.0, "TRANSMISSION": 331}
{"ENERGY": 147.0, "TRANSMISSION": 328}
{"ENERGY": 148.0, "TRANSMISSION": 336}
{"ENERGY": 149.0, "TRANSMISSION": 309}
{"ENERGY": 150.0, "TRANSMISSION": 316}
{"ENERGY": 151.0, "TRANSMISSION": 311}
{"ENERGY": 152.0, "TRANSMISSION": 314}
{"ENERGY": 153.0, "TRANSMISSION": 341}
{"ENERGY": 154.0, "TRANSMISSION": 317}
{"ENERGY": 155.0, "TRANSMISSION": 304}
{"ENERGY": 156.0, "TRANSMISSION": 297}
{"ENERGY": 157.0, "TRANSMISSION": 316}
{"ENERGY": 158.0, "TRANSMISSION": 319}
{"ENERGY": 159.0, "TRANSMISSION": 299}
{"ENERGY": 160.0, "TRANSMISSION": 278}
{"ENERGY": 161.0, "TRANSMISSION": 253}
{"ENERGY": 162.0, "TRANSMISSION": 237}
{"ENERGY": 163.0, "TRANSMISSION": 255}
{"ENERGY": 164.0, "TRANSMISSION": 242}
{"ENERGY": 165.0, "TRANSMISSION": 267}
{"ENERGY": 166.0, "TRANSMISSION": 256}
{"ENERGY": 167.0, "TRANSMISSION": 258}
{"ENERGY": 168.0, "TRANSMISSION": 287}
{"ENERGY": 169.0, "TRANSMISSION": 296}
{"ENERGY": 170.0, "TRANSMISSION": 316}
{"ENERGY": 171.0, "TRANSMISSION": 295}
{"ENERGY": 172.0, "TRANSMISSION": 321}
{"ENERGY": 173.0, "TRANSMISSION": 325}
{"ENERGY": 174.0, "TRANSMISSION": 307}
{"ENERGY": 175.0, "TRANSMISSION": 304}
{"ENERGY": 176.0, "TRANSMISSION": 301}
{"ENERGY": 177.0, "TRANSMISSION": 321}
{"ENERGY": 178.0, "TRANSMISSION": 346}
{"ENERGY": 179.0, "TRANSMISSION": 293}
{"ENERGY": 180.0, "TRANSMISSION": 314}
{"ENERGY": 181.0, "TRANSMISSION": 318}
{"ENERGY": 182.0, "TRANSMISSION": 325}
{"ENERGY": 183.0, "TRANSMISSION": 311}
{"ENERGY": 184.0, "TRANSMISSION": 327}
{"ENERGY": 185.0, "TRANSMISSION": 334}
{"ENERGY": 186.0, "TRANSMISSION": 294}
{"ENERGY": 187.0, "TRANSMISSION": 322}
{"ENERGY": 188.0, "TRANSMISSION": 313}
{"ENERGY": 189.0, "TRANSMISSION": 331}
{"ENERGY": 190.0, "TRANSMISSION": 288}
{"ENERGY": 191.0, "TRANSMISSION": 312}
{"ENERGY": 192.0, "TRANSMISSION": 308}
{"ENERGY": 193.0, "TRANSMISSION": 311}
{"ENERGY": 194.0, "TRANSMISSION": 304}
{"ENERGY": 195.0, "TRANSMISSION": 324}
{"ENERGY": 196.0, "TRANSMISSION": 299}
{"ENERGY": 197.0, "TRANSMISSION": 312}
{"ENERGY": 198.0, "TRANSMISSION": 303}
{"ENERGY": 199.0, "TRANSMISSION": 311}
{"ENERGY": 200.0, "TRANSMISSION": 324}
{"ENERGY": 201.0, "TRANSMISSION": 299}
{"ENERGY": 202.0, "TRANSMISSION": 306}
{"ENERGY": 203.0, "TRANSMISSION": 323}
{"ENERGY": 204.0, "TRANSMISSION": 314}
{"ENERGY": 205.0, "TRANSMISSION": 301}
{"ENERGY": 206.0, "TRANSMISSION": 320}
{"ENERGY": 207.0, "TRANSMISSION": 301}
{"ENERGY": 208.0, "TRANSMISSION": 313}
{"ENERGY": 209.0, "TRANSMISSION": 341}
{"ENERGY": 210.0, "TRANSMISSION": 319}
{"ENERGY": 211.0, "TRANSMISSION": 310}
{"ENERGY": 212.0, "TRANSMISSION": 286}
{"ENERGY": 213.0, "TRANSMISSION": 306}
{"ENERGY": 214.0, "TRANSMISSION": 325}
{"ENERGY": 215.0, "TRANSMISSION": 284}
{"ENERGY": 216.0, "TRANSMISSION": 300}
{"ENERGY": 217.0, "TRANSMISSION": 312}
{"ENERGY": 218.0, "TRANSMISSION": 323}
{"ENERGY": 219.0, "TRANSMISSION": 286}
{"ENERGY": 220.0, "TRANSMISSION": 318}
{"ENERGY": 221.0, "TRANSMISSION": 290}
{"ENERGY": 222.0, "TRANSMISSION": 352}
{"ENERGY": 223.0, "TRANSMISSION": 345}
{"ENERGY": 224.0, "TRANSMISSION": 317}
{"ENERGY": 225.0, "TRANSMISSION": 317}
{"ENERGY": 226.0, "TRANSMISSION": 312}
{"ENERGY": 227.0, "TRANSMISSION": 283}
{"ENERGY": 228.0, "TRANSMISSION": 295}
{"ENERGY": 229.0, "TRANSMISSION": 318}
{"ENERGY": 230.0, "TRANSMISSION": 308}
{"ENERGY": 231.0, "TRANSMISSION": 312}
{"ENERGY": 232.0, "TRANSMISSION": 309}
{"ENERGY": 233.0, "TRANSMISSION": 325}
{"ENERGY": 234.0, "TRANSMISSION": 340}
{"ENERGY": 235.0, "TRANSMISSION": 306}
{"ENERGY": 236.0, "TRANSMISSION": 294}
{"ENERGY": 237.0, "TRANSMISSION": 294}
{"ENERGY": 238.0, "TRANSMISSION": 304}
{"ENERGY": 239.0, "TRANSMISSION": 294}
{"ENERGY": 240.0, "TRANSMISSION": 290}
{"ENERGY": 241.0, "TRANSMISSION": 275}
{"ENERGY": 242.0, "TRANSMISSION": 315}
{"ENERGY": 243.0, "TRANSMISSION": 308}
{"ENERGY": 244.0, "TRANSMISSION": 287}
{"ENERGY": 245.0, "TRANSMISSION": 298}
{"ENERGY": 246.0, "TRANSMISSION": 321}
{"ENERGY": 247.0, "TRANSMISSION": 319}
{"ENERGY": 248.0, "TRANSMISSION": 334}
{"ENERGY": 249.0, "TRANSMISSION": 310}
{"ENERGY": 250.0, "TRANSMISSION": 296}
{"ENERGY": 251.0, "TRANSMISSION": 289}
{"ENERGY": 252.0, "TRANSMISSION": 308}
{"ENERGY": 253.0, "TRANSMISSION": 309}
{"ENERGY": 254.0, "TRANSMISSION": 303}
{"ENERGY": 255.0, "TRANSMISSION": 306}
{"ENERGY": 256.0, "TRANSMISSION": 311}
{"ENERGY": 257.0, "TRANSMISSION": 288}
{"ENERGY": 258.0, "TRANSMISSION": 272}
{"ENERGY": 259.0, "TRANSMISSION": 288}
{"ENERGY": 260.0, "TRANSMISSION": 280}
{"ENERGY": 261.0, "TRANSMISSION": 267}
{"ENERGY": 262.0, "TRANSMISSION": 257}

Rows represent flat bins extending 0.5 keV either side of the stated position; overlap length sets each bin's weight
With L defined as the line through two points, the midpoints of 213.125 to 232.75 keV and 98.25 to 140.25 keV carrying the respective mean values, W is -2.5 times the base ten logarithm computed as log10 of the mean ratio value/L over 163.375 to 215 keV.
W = 0.13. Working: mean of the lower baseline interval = 425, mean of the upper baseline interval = 311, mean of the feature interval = 307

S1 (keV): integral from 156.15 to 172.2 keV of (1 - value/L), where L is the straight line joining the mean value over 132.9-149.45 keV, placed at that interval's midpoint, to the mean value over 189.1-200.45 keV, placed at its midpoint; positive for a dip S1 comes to 2.5 keV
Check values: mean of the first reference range 351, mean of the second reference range 309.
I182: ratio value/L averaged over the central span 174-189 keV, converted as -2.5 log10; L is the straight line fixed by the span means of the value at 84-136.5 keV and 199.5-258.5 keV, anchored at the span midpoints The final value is 0.10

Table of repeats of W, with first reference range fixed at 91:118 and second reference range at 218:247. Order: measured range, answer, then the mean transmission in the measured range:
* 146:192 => 0.15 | 304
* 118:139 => -0.20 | 450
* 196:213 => 0.05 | 311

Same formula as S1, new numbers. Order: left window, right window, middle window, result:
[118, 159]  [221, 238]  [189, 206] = 1.5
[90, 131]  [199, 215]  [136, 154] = 2.0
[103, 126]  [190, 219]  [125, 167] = 6.2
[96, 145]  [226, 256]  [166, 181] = 2.5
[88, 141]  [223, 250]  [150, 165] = 3.3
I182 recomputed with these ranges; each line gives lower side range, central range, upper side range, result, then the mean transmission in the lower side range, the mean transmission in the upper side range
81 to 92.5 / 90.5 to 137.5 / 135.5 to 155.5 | -0.23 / 335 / 338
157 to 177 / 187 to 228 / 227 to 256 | -0.05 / 287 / 306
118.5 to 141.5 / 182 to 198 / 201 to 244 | 0.14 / 439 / 309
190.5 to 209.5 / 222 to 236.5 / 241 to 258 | -0.02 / 312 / 304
